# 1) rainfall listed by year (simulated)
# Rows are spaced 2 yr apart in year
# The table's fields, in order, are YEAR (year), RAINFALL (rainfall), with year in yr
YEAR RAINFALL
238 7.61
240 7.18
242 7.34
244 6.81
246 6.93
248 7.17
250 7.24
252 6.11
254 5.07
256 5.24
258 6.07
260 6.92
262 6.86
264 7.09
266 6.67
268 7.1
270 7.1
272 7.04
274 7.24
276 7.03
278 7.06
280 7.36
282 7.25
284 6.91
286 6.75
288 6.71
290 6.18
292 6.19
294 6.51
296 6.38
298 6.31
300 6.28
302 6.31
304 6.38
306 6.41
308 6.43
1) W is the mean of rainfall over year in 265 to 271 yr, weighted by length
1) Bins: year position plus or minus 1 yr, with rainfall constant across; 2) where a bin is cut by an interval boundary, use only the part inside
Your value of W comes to 6.96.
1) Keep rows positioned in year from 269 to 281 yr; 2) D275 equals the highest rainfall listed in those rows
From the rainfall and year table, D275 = 7.36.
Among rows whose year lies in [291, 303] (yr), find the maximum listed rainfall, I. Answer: 6.51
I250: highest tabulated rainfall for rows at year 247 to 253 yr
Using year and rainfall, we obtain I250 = 7.24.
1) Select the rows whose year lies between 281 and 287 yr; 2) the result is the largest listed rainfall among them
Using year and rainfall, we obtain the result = 7.25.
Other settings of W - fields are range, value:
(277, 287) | 7.07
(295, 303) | 6.32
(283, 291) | 6.64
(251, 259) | 5.62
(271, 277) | 7.1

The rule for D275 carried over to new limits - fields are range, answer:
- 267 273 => 7.1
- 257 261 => 6.92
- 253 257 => 5.24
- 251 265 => 7.09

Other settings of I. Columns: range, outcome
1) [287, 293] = 6.71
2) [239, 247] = 7.34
